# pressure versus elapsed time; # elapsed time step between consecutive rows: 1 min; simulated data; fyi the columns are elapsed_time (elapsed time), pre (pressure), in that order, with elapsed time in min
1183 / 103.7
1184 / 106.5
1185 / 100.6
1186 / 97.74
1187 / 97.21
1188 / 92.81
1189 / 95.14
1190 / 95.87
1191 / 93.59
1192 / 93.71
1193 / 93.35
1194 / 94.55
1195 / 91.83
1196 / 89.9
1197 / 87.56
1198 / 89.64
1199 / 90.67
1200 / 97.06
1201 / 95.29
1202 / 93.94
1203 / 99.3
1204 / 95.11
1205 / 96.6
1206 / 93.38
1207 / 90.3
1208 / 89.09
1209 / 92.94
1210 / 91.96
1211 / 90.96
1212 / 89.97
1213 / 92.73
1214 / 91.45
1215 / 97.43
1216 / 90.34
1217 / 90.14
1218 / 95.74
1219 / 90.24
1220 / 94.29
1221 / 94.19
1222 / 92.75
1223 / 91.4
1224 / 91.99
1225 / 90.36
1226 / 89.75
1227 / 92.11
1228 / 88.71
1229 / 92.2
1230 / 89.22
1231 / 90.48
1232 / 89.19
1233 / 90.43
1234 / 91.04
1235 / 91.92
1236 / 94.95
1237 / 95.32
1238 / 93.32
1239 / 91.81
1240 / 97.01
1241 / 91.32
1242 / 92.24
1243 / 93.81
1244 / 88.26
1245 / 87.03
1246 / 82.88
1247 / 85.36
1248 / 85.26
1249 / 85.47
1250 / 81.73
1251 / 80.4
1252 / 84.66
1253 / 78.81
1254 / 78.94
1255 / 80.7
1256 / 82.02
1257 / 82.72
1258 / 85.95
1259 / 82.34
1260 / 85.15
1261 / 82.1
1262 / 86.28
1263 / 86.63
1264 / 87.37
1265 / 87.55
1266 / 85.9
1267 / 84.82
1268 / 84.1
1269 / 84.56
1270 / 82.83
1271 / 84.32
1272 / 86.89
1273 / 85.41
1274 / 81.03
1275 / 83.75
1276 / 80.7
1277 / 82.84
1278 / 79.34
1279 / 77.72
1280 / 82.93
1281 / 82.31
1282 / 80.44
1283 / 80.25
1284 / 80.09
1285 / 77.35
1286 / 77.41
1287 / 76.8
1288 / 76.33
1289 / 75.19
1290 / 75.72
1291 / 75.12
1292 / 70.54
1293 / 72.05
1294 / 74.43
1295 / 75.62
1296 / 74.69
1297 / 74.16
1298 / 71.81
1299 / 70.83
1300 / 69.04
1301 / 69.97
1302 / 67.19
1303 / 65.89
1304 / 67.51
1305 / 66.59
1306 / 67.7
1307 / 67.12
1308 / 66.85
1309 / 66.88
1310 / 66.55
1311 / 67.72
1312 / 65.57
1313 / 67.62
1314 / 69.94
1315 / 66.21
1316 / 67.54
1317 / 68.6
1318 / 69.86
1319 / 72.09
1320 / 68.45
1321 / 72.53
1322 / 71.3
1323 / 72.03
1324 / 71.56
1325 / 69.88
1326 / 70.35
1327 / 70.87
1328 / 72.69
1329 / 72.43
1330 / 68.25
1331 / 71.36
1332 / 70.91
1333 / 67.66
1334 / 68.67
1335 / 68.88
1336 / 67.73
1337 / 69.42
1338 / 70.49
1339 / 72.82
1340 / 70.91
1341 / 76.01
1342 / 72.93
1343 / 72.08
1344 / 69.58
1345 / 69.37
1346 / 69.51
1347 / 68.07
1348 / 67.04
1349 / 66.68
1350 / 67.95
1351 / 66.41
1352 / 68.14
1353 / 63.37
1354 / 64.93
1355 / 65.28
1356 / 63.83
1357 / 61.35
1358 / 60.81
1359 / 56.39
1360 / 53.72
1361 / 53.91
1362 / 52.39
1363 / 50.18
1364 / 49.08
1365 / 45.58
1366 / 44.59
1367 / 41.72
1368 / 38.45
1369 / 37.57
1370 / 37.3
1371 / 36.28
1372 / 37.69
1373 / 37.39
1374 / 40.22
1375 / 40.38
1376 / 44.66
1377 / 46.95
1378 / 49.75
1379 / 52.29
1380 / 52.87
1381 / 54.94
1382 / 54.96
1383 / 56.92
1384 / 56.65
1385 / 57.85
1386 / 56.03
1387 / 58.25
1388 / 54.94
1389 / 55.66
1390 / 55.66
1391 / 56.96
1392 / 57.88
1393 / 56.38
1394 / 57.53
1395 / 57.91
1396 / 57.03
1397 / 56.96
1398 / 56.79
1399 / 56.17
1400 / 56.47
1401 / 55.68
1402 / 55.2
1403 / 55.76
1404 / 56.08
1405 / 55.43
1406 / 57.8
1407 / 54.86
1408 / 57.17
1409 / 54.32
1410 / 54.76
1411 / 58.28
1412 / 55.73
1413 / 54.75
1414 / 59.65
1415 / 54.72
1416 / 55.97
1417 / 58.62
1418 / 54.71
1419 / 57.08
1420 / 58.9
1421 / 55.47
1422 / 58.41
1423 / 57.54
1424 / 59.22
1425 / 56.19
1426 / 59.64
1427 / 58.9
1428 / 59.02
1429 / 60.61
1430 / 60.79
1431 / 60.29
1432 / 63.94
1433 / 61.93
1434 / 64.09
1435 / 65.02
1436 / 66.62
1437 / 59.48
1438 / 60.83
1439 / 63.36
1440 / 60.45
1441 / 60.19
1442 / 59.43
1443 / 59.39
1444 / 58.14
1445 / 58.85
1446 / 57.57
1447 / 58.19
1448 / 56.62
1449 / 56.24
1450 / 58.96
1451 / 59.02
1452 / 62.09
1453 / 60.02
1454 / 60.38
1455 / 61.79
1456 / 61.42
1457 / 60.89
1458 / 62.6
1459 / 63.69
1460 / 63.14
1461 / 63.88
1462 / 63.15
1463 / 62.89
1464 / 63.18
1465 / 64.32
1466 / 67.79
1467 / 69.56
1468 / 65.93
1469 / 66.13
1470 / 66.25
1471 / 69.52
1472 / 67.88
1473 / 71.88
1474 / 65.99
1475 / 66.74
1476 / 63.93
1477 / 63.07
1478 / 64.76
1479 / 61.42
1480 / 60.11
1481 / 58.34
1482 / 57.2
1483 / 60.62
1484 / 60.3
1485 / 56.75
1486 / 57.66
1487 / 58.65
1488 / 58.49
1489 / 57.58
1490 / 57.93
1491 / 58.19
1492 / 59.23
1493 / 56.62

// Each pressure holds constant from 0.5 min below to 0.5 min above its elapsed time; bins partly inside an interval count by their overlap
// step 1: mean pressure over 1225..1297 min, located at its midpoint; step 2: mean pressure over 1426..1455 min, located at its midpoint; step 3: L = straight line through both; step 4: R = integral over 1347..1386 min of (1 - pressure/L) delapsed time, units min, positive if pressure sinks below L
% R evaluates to 9.7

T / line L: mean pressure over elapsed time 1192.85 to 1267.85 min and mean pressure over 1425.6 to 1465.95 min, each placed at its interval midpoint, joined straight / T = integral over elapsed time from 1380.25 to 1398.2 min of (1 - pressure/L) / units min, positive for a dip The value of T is 3.1 min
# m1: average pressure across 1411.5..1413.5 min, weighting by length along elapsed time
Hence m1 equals 55.2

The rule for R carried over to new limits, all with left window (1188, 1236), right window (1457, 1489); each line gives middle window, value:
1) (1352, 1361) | 1.8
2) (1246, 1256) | 0.6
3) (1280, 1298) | 1.6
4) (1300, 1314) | 2.5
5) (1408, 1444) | 4.9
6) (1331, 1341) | 1.1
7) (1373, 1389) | 4.8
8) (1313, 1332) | 2.3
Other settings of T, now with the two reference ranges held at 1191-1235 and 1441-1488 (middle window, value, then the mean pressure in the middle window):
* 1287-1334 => 5.93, 70.3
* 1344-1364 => 3.43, 62.4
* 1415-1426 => 1.65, 57.2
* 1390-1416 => 4.88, 56.4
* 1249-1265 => 0.67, 83.3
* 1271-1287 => 0.59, 81.2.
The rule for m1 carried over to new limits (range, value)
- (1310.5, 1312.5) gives 66.6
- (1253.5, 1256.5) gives 80.6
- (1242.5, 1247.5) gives 87.5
